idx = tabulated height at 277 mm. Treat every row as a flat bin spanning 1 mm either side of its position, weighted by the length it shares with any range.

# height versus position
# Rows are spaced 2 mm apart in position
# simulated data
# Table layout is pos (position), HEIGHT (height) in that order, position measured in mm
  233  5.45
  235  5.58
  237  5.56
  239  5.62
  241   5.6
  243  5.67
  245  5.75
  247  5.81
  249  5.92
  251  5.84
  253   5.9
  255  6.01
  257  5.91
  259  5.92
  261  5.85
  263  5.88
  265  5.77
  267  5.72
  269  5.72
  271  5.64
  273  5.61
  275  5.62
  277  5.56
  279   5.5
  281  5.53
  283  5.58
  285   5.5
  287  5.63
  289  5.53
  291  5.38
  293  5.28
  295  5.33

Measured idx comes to 5.56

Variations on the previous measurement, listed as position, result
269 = 5.72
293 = 5.28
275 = 5.62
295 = 5.33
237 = 5.56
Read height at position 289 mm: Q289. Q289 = 5.53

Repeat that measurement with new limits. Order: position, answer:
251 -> 5.84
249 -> 5.92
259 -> 5.92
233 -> 5.45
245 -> 5.75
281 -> 5.53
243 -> 5.67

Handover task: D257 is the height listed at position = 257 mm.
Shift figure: 5.91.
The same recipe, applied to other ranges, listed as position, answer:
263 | 5.88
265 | 5.77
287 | 5.63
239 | 5.62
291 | 5.38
